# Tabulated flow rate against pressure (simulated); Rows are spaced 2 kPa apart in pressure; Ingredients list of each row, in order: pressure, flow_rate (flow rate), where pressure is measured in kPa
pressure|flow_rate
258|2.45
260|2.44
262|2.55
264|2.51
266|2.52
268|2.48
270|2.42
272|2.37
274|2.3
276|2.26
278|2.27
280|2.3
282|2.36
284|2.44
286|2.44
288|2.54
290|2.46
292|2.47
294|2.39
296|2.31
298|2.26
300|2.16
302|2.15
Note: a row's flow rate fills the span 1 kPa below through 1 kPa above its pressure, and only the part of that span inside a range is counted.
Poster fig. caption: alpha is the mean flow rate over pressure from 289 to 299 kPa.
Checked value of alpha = 2.38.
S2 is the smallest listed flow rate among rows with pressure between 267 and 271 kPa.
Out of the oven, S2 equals 2.42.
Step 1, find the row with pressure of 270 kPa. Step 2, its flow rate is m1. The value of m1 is 2.42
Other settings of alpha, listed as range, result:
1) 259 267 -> 2.5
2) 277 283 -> 2.31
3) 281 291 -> 2.45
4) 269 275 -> 2.36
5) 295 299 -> 2.29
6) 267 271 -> 2.45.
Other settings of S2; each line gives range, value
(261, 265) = 2.51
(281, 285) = 2.36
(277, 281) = 2.27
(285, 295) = 2.39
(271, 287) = 2.26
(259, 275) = 2.3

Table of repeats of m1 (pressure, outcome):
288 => 2.54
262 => 2.55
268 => 2.48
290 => 2.46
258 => 2.45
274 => 2.3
